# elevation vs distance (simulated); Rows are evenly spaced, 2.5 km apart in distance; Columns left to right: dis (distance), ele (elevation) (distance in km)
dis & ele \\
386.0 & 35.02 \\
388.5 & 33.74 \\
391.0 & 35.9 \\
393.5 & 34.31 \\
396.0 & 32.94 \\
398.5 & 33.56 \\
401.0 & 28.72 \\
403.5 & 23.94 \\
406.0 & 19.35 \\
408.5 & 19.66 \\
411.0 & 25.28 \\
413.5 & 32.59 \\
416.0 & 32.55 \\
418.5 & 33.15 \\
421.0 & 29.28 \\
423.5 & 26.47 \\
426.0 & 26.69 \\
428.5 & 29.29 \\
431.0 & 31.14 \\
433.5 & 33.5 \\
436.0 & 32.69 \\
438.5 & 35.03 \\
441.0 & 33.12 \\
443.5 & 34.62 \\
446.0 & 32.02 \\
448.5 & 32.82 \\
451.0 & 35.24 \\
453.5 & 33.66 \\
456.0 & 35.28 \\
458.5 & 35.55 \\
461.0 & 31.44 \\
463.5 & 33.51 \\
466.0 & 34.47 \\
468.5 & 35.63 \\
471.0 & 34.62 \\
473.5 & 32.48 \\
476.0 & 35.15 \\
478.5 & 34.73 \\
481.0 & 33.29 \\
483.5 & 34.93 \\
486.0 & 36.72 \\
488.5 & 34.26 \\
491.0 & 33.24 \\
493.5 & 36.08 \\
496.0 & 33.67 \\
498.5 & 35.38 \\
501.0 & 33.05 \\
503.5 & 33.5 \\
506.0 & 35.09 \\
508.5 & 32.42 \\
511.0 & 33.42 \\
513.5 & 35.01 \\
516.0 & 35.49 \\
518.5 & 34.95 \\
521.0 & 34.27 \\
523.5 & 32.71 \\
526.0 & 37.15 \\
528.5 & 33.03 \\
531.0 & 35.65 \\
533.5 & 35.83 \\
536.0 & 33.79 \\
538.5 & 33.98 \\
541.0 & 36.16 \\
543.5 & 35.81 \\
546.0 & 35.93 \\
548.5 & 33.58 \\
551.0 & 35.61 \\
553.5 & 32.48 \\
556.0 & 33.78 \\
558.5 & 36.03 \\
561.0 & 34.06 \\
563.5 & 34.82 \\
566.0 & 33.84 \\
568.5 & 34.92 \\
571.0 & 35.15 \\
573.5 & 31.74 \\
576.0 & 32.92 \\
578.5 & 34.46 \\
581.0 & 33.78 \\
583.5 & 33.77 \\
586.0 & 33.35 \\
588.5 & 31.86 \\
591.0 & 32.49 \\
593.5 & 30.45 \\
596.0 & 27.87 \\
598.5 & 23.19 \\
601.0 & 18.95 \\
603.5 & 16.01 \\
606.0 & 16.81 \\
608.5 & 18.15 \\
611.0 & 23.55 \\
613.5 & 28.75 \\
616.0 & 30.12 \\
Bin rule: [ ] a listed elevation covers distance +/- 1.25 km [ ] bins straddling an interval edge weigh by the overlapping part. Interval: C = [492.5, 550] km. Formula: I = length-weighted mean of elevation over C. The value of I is 34.6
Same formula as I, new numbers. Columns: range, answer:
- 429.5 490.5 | 34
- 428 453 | 33.1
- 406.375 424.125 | 28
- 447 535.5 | 34.4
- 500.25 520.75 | 34.1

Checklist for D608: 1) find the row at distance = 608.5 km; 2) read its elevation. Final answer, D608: 18.15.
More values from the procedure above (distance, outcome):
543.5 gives 35.81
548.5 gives 33.58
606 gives 16.81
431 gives 31.14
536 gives 33.79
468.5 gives 35.63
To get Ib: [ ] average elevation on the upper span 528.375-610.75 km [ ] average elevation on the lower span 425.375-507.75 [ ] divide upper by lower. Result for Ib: 0.93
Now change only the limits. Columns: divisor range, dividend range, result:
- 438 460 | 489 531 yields 1.01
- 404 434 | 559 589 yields 1.21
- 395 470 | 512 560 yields 1.12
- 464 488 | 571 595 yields 0.95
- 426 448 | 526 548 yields 1.09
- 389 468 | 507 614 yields 1.02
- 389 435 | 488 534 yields 1.17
